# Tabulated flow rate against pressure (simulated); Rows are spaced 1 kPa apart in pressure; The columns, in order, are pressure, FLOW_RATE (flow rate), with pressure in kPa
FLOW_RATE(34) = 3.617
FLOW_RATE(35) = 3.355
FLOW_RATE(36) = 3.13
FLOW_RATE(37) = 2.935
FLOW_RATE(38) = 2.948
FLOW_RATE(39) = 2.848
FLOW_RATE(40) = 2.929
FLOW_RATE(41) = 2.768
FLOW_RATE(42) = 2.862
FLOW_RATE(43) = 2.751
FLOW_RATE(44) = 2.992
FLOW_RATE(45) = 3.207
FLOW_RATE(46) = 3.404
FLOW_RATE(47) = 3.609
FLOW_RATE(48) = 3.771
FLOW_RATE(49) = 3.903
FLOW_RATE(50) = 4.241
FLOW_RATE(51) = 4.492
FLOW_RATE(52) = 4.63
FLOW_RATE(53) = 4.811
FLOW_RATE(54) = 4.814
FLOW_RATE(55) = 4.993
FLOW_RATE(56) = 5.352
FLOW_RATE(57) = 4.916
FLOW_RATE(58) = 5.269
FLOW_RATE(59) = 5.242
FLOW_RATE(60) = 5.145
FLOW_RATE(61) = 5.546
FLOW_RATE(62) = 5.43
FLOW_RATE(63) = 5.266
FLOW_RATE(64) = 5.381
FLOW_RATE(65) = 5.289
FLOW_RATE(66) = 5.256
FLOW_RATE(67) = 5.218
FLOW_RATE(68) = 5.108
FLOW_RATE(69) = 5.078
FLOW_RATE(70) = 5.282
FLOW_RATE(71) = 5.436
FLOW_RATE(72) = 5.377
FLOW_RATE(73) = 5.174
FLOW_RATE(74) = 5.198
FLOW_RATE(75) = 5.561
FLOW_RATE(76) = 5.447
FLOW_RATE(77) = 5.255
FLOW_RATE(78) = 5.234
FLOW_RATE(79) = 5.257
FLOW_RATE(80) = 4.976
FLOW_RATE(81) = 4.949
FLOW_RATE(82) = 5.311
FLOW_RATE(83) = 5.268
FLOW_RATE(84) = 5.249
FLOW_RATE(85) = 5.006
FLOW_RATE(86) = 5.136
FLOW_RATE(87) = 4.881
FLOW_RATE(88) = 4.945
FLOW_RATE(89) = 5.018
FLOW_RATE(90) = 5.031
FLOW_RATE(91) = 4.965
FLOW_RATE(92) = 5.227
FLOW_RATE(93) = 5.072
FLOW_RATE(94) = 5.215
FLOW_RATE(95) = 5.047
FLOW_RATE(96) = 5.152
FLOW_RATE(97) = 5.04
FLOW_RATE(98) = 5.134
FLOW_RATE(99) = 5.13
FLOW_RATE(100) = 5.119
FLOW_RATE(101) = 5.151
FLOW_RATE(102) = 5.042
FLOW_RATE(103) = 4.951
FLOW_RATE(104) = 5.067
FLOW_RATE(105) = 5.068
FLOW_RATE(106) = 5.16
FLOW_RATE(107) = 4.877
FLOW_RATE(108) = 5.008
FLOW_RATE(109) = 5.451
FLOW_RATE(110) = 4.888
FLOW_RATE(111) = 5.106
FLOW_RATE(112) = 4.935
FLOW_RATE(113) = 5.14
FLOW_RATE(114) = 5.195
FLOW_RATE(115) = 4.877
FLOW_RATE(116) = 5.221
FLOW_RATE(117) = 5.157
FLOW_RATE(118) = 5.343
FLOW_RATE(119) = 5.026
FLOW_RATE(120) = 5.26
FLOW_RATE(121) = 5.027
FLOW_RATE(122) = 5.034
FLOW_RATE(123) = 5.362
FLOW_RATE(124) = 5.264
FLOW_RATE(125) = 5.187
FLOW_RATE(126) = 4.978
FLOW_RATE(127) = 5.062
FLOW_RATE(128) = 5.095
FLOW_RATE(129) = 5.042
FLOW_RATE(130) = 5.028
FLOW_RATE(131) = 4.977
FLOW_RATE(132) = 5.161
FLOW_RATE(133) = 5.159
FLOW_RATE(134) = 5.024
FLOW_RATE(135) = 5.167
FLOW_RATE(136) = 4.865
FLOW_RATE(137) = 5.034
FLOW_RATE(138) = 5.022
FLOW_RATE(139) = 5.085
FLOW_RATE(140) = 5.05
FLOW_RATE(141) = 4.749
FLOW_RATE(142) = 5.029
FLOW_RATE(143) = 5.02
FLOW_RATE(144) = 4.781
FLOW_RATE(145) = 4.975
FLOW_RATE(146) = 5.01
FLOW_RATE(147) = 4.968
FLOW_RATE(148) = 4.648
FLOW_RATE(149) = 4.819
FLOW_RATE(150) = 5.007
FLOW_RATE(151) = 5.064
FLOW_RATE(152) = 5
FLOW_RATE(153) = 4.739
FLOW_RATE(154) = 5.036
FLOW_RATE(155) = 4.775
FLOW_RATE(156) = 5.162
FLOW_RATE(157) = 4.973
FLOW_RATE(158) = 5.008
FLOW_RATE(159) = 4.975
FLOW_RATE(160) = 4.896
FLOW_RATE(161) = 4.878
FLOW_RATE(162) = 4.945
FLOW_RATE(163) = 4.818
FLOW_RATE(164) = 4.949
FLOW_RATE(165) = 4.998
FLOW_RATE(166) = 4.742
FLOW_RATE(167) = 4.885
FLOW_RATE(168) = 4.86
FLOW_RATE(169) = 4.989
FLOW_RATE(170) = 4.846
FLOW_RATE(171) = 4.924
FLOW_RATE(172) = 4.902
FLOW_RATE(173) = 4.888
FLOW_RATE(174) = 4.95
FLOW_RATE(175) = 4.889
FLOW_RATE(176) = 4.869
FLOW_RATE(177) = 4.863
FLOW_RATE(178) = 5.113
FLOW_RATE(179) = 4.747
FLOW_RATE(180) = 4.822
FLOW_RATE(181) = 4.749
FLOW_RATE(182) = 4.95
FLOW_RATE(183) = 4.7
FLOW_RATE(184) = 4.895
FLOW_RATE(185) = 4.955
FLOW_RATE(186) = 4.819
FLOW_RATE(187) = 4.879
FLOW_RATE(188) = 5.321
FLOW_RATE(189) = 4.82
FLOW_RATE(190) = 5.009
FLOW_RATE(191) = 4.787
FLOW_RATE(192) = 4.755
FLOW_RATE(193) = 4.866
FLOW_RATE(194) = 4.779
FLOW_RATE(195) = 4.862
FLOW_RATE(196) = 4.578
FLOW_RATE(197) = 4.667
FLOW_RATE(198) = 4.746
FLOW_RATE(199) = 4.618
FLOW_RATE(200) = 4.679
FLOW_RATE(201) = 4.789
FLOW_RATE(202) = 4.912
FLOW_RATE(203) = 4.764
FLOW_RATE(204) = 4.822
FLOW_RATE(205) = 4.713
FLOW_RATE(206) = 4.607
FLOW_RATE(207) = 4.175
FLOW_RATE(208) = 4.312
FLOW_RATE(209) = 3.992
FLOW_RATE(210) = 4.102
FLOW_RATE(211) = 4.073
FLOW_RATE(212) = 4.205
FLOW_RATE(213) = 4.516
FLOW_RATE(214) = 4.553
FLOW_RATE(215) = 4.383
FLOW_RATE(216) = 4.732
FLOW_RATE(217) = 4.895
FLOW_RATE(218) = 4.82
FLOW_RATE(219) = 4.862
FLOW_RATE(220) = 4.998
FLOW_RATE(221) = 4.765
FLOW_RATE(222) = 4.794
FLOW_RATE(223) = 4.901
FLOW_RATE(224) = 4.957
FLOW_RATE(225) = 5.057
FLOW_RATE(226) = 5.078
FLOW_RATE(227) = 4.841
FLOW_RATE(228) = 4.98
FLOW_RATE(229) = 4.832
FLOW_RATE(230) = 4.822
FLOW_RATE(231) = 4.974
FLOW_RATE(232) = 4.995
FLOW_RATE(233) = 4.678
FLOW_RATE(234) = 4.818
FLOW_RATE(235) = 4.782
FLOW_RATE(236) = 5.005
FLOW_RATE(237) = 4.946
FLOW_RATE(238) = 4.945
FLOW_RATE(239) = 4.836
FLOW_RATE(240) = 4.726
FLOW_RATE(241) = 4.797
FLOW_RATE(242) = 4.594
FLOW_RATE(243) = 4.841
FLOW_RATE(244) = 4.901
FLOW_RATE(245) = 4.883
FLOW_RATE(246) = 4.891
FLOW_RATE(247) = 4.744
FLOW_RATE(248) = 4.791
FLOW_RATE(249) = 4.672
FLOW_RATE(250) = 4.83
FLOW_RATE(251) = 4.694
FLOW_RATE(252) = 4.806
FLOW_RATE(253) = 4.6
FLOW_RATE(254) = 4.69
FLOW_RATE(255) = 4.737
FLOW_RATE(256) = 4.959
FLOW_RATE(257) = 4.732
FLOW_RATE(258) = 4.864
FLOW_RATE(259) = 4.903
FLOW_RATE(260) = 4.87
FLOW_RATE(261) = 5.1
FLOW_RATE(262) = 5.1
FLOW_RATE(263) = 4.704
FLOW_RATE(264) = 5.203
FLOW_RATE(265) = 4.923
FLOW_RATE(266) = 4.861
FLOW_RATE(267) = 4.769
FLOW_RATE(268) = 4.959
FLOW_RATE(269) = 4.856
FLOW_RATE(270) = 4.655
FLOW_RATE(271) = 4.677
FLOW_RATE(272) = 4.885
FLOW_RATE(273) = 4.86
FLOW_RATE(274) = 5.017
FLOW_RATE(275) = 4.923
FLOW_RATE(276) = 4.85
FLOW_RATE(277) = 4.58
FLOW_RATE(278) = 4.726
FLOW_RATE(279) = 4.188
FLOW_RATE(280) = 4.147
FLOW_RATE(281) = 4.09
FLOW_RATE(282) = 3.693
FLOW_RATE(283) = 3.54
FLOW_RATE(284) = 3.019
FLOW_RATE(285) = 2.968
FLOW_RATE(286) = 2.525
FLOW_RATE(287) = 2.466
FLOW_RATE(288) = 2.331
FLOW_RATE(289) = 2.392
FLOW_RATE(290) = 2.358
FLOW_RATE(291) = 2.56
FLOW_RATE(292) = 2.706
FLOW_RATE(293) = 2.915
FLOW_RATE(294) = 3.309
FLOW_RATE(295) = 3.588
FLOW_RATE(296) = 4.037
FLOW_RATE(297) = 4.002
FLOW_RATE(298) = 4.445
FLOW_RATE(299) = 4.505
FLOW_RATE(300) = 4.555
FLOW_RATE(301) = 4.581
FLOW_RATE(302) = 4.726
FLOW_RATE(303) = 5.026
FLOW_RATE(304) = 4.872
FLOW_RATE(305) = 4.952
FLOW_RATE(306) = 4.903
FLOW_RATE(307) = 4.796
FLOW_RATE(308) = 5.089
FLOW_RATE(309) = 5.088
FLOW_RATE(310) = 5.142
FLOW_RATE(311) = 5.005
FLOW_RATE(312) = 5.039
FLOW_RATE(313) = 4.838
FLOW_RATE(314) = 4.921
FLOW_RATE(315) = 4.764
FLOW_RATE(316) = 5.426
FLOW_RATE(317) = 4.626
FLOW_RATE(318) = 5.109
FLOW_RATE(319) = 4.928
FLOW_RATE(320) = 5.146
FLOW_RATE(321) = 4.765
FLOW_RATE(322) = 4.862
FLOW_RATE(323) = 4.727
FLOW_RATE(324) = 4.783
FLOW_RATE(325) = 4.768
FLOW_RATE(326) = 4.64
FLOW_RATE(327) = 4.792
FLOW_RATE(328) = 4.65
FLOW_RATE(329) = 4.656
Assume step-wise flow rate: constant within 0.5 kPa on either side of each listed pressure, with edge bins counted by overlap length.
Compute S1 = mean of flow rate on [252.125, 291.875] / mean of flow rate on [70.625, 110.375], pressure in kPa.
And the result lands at 0.8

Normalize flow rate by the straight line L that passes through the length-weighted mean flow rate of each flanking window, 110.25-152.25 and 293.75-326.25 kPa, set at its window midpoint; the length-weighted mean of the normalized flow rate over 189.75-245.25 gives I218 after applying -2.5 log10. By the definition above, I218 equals 0.04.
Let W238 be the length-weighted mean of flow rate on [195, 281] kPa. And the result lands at 4.75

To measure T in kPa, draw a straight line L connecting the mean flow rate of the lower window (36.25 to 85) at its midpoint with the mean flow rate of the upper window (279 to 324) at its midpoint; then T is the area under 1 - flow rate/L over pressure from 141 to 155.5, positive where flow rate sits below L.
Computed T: -1.5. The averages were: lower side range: 4.61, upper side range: 4.18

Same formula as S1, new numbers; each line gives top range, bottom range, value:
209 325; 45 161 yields 0.91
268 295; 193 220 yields 0.82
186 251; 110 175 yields 0.95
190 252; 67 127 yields 0.92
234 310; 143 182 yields 0.90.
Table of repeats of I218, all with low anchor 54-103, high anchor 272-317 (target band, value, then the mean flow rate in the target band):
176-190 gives -0.05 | 4.9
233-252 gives -0.10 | 4.81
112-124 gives -0.03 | 5.15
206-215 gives 0.07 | 4.27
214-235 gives -0.08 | 4.85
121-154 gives -0.02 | 5.01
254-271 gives -0.13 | 4.88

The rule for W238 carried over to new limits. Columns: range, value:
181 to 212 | 4.69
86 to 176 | 5.02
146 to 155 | 4.91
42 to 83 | 4.82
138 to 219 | 4.81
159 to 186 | 4.89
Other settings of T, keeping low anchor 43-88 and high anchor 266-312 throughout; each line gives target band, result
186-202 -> -1.2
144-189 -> -3.5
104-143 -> -3.1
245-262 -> -2.2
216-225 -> -1.0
